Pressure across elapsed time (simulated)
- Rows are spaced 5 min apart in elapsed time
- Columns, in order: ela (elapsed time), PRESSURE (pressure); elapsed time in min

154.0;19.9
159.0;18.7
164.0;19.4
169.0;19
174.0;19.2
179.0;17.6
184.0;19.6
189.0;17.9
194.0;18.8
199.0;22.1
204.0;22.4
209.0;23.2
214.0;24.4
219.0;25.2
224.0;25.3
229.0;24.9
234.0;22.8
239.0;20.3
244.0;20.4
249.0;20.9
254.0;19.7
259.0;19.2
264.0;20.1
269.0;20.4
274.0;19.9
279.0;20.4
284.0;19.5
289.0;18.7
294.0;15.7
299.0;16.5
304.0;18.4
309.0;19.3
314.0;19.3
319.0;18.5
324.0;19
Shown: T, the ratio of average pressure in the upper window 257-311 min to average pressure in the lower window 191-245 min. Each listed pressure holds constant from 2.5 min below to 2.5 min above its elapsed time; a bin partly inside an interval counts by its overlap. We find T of 0.83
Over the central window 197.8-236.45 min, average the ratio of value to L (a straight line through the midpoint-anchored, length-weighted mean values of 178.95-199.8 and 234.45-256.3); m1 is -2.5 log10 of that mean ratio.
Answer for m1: -0.20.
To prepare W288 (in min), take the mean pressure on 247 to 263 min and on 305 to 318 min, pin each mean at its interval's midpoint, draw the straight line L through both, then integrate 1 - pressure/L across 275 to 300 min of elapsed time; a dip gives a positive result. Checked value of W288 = 1.4 min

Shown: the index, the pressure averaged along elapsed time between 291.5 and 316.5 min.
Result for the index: 17.8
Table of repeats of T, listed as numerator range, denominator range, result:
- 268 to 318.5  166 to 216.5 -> 0.92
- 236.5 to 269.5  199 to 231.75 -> 0.84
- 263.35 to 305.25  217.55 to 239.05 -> 0.78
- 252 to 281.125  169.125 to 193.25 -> 1.07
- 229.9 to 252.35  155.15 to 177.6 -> 1.12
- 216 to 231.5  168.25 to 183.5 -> 1.34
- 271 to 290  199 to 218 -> 0.85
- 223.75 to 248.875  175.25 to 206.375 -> 1.13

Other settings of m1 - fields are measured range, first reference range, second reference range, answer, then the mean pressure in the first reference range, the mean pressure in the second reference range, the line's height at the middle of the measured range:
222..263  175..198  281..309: -0.177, 18.8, 17.9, 18.3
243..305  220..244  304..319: 0.096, 23.1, 19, 21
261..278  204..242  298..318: 0.036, 23.6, 18.5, 20.8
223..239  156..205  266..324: -0.229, 19.4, 18.8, 19.1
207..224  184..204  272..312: -0.238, 19.9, 18.5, 19.6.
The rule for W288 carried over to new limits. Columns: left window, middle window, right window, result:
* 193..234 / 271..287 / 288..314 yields -0.57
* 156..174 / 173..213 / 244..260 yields -1.82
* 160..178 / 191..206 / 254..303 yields -1.53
